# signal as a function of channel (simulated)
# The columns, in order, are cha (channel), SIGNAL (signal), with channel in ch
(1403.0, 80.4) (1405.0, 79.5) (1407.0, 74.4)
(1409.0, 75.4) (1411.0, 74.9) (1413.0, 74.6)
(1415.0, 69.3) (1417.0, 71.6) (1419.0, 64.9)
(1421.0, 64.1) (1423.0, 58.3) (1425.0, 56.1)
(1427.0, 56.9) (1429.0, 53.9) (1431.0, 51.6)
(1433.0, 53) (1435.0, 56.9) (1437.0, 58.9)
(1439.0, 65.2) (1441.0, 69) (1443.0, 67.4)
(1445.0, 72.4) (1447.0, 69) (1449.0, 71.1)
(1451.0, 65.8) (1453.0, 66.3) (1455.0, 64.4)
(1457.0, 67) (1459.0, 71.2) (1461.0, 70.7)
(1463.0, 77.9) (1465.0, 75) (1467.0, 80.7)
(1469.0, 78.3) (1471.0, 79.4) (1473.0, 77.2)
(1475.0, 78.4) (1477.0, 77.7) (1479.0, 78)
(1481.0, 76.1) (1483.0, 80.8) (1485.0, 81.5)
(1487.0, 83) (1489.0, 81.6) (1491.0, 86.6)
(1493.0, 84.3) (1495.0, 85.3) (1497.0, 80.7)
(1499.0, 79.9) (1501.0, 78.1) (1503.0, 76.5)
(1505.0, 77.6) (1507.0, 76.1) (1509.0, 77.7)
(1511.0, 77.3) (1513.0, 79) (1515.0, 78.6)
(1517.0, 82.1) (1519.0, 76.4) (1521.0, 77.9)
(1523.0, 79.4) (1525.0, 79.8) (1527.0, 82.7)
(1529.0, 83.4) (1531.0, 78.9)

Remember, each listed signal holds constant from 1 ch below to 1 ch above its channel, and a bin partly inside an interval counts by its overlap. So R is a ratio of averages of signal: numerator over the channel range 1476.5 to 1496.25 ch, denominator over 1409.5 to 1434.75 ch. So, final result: 1.3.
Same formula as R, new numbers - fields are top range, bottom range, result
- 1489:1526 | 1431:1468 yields 1.18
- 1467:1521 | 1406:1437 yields 1.25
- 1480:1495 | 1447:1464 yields 1.19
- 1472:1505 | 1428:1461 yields 1.25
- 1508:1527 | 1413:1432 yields 1.28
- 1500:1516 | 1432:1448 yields 1.21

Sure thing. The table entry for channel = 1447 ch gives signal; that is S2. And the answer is 69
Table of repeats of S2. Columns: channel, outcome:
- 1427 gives 56.9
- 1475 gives 78.4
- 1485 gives 81.5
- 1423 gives 58.3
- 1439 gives 65.2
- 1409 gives 75.4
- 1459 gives 71.2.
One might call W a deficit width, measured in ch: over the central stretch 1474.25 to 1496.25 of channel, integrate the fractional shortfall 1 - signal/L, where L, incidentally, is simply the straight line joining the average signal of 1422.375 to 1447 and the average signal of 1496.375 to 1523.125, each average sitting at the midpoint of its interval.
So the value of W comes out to -2.7 ch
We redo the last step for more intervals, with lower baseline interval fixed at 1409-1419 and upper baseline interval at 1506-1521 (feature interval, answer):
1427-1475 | 4.2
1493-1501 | -0.5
